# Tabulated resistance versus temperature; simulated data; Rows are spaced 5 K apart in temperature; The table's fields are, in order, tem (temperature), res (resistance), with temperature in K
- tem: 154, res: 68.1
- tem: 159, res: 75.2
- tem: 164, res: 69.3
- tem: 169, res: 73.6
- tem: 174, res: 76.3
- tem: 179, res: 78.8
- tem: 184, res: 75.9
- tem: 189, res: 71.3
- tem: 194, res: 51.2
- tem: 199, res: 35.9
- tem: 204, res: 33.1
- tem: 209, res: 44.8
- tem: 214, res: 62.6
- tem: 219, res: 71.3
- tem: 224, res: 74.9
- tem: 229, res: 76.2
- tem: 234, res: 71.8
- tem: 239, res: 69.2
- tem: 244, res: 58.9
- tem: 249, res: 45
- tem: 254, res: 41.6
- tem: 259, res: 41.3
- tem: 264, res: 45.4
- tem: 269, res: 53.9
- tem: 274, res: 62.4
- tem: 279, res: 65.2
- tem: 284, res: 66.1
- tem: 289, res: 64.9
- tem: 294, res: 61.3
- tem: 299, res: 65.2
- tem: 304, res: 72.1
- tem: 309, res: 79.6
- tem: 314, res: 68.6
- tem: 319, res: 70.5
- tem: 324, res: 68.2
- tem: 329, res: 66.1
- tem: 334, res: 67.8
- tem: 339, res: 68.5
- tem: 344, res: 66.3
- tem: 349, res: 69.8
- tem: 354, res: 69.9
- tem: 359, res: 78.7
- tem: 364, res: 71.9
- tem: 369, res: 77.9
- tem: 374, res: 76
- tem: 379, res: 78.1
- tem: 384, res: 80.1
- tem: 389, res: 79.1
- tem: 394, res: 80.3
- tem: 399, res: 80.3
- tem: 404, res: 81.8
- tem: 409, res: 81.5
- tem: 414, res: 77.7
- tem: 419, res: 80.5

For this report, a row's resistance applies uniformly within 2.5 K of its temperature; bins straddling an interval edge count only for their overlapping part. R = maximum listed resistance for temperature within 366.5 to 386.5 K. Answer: 80.1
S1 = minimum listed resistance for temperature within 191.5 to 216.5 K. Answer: 33.1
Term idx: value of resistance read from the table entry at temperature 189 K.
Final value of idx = 71.3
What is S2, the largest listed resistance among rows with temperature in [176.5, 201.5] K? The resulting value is 78.8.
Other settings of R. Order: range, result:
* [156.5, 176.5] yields 76.3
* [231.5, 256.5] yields 71.8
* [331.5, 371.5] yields 78.7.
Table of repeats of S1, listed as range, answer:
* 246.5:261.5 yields 41.3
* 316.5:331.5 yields 66.1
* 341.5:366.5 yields 66.3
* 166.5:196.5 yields 51.2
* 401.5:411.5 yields 81.5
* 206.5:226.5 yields 44.8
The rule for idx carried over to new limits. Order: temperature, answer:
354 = 69.9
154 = 68.1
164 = 69.3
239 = 69.2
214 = 62.6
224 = 74.9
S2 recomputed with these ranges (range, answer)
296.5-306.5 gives 72.1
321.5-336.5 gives 68.2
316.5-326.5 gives 70.5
